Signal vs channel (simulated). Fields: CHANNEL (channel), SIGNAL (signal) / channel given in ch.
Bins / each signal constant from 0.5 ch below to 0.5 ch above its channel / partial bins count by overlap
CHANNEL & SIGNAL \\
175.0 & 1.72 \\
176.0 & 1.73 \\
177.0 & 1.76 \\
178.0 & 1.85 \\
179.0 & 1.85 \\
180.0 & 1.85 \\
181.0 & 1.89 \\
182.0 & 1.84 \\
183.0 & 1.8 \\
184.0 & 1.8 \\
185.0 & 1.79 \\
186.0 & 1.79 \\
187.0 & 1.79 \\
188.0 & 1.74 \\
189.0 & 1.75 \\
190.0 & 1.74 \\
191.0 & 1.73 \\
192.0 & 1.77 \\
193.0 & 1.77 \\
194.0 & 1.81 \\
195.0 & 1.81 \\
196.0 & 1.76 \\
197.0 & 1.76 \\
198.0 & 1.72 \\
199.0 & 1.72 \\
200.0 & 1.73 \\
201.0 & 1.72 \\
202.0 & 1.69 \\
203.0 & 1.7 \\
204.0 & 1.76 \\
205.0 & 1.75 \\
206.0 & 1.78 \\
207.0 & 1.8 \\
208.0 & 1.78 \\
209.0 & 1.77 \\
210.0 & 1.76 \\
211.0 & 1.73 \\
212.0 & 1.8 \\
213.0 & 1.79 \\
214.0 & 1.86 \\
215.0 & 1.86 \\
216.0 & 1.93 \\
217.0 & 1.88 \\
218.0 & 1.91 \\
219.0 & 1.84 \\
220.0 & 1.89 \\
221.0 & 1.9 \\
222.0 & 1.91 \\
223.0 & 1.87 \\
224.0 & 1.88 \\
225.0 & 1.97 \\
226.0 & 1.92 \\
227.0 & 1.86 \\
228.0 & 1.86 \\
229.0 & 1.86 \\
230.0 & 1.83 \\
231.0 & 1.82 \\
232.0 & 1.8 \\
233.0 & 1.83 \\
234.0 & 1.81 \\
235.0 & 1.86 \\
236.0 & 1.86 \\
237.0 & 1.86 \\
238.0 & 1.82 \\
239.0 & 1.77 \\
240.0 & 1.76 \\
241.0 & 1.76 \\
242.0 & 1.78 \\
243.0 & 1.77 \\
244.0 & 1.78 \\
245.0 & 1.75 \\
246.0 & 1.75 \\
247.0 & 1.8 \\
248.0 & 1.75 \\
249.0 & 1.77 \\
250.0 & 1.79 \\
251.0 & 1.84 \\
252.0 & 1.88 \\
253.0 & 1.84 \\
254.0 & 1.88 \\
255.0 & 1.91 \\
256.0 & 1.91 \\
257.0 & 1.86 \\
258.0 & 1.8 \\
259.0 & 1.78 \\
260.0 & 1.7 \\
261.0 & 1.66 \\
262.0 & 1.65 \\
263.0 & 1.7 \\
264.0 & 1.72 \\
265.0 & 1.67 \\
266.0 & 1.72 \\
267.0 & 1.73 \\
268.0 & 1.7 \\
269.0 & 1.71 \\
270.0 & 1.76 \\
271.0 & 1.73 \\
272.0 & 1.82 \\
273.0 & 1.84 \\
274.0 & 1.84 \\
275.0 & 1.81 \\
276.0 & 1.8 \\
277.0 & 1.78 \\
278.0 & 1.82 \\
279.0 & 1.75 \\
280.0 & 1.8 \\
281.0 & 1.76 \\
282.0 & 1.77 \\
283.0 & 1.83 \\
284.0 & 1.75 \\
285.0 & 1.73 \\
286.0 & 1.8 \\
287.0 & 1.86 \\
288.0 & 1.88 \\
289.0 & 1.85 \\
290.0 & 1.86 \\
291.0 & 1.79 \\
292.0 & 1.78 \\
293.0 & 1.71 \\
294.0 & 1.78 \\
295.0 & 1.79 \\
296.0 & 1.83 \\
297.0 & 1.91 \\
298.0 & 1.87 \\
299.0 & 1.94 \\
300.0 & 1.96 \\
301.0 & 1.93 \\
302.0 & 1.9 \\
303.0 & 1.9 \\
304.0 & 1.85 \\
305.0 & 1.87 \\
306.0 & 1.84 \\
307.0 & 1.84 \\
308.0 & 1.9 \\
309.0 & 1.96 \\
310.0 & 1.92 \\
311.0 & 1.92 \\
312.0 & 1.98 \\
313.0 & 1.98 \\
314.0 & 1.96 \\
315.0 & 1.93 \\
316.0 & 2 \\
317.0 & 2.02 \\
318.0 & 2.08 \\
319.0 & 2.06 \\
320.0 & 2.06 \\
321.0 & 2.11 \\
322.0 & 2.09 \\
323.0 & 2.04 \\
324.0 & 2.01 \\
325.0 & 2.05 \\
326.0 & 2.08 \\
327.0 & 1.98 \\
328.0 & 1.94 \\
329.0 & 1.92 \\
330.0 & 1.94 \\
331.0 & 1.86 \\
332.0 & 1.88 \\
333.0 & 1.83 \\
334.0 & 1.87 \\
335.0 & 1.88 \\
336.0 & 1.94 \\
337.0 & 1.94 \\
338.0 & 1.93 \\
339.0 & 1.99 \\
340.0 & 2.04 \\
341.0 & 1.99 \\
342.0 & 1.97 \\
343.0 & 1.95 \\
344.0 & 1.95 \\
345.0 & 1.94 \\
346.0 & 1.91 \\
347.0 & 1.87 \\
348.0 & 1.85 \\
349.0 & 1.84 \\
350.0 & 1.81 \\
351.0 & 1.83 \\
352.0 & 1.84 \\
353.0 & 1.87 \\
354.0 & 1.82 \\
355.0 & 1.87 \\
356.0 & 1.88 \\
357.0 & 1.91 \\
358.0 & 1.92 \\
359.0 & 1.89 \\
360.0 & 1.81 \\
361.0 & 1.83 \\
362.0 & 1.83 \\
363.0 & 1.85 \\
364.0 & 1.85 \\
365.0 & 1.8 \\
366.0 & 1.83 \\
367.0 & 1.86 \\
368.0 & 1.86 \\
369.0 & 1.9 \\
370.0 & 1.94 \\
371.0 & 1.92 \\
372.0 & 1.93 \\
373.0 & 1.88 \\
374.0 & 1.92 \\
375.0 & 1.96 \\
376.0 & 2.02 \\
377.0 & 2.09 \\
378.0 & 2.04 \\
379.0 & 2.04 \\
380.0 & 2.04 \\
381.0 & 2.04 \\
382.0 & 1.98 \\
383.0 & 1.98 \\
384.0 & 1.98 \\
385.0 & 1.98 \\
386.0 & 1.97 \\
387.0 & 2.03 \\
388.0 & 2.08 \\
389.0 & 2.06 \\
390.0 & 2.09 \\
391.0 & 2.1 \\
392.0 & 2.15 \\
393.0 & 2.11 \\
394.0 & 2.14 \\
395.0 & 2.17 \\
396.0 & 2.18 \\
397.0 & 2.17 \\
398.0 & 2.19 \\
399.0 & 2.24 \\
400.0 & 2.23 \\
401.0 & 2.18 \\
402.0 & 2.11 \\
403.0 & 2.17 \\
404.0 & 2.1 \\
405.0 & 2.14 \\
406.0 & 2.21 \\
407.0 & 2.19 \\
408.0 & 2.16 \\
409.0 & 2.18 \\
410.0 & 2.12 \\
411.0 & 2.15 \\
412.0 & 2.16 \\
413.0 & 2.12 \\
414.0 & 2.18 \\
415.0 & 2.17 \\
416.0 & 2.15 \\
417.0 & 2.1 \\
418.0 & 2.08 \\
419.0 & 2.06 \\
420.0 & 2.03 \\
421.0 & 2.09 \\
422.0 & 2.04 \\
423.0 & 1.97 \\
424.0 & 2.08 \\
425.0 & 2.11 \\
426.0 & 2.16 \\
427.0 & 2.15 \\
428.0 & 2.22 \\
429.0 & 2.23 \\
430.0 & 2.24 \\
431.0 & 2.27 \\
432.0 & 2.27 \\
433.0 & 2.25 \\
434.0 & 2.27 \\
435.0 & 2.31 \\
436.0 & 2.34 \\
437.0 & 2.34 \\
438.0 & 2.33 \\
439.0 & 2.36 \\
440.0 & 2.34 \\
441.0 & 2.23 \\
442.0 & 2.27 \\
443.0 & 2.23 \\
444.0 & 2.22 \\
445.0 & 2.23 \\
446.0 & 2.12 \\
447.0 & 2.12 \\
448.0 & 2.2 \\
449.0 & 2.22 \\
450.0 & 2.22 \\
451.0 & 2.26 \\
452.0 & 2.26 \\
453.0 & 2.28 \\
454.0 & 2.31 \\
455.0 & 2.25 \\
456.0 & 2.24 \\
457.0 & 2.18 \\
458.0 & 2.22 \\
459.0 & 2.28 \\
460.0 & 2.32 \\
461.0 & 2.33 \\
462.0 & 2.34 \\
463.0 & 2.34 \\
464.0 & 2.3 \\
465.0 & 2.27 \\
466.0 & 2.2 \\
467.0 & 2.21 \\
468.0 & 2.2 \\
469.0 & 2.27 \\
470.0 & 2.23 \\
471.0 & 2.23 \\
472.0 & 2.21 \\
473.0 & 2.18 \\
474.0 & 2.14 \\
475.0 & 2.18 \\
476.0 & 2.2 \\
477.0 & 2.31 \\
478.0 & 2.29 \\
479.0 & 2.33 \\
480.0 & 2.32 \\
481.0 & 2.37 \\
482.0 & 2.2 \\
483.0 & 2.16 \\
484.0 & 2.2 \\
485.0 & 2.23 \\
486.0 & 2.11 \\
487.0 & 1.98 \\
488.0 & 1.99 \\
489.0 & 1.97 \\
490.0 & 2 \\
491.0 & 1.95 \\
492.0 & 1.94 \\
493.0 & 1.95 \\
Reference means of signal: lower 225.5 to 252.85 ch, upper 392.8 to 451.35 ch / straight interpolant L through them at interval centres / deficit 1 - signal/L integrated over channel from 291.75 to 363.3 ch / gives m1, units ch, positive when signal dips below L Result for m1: 2.7 ch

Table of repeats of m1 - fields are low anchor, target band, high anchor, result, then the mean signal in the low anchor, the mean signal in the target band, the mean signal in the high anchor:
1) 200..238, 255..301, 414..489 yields 3.21 ch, 1.83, 1.79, 2.21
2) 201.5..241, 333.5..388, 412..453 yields 3.96 ch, 1.83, 1.92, 2.2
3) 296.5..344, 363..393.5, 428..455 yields 1.75 ch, 1.95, 1.98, 2.26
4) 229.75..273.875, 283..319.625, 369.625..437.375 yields 0.12 ch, 1.78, 1.89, 2.11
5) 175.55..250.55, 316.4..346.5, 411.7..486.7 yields 0.54 ch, 1.8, 1.98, 2.22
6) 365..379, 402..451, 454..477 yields -1.63 ch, 1.93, 2.19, 2.24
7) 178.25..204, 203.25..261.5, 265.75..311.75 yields -0.87 ch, 1.77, 1.82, 1.83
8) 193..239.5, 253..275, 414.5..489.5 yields 1.48 ch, 1.82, 1.77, 2.21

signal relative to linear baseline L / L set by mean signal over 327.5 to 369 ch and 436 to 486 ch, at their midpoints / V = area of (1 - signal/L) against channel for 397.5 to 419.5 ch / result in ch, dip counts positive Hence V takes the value -0.8 ch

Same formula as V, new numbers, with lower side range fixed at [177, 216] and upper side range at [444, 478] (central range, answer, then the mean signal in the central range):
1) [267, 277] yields 0.71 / 1.78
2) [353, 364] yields 1.07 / 1.86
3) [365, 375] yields 0.91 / 1.89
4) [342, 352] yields 0.76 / 1.89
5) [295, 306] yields 0.40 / 1.89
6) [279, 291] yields 0.80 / 1.8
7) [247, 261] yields 0.47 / 1.82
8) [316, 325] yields -0.27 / 2.06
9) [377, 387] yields 0.43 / 2.01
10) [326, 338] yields 0.59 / 1.92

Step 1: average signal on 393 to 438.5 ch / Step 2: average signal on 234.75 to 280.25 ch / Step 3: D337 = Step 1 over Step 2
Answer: 1.2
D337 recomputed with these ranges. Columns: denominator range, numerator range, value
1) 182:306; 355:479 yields 1.18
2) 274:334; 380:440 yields 1.13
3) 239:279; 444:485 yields 1.26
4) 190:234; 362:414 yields 1.13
